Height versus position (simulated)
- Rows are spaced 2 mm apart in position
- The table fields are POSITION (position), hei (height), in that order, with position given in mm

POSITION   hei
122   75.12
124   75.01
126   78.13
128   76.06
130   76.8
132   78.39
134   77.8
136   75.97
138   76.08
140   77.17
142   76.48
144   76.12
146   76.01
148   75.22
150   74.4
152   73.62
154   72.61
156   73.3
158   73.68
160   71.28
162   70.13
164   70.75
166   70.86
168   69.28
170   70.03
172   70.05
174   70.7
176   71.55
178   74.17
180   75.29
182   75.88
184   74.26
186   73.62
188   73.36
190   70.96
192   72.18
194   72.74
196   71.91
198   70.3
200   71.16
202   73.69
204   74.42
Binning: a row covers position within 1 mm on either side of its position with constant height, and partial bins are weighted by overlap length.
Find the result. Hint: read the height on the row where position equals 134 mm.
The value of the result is 77.8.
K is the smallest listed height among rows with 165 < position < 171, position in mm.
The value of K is 69.28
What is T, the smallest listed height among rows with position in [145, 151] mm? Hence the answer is 74.4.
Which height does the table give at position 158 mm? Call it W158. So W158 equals 73.68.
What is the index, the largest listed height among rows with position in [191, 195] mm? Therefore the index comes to 72.74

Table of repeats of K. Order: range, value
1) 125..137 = 75.97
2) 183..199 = 70.3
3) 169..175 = 70.03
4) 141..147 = 76.01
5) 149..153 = 73.62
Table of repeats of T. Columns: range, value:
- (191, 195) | 72.18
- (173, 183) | 70.7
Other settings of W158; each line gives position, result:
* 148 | 75.22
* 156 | 73.3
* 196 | 71.91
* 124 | 75.01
